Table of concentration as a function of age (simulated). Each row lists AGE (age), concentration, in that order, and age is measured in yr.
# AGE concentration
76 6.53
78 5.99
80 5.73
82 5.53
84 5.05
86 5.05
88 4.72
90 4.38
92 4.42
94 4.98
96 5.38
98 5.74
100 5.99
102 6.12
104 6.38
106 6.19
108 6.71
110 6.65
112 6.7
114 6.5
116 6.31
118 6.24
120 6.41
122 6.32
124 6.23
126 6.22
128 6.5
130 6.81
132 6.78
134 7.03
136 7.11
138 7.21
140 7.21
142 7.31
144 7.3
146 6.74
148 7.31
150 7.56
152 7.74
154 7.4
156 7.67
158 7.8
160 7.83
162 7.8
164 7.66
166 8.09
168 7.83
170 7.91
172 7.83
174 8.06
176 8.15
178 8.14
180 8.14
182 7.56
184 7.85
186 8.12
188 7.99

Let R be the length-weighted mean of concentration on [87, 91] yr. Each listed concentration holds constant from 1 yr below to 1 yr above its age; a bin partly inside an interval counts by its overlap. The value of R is 4.55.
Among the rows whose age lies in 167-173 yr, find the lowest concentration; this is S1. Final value 7.83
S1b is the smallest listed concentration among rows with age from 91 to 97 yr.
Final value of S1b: 4.42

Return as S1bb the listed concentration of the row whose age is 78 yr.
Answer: 5.99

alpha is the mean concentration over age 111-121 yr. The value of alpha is 6.43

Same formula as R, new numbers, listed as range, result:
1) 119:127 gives 6.29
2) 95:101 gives 5.7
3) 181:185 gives 7.71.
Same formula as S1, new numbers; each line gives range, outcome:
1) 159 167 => 7.66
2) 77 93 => 4.38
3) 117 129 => 6.22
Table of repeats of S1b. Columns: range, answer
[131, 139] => 6.78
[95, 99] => 5.38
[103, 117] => 6.19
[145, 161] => 6.74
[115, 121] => 6.24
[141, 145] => 7.3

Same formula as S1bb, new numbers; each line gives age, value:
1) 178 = 8.14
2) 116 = 6.31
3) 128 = 6.5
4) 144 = 7.3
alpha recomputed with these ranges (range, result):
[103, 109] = 6.43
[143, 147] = 7.02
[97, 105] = 6.06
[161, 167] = 7.85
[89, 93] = 4.4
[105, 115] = 6.55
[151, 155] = 7.57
